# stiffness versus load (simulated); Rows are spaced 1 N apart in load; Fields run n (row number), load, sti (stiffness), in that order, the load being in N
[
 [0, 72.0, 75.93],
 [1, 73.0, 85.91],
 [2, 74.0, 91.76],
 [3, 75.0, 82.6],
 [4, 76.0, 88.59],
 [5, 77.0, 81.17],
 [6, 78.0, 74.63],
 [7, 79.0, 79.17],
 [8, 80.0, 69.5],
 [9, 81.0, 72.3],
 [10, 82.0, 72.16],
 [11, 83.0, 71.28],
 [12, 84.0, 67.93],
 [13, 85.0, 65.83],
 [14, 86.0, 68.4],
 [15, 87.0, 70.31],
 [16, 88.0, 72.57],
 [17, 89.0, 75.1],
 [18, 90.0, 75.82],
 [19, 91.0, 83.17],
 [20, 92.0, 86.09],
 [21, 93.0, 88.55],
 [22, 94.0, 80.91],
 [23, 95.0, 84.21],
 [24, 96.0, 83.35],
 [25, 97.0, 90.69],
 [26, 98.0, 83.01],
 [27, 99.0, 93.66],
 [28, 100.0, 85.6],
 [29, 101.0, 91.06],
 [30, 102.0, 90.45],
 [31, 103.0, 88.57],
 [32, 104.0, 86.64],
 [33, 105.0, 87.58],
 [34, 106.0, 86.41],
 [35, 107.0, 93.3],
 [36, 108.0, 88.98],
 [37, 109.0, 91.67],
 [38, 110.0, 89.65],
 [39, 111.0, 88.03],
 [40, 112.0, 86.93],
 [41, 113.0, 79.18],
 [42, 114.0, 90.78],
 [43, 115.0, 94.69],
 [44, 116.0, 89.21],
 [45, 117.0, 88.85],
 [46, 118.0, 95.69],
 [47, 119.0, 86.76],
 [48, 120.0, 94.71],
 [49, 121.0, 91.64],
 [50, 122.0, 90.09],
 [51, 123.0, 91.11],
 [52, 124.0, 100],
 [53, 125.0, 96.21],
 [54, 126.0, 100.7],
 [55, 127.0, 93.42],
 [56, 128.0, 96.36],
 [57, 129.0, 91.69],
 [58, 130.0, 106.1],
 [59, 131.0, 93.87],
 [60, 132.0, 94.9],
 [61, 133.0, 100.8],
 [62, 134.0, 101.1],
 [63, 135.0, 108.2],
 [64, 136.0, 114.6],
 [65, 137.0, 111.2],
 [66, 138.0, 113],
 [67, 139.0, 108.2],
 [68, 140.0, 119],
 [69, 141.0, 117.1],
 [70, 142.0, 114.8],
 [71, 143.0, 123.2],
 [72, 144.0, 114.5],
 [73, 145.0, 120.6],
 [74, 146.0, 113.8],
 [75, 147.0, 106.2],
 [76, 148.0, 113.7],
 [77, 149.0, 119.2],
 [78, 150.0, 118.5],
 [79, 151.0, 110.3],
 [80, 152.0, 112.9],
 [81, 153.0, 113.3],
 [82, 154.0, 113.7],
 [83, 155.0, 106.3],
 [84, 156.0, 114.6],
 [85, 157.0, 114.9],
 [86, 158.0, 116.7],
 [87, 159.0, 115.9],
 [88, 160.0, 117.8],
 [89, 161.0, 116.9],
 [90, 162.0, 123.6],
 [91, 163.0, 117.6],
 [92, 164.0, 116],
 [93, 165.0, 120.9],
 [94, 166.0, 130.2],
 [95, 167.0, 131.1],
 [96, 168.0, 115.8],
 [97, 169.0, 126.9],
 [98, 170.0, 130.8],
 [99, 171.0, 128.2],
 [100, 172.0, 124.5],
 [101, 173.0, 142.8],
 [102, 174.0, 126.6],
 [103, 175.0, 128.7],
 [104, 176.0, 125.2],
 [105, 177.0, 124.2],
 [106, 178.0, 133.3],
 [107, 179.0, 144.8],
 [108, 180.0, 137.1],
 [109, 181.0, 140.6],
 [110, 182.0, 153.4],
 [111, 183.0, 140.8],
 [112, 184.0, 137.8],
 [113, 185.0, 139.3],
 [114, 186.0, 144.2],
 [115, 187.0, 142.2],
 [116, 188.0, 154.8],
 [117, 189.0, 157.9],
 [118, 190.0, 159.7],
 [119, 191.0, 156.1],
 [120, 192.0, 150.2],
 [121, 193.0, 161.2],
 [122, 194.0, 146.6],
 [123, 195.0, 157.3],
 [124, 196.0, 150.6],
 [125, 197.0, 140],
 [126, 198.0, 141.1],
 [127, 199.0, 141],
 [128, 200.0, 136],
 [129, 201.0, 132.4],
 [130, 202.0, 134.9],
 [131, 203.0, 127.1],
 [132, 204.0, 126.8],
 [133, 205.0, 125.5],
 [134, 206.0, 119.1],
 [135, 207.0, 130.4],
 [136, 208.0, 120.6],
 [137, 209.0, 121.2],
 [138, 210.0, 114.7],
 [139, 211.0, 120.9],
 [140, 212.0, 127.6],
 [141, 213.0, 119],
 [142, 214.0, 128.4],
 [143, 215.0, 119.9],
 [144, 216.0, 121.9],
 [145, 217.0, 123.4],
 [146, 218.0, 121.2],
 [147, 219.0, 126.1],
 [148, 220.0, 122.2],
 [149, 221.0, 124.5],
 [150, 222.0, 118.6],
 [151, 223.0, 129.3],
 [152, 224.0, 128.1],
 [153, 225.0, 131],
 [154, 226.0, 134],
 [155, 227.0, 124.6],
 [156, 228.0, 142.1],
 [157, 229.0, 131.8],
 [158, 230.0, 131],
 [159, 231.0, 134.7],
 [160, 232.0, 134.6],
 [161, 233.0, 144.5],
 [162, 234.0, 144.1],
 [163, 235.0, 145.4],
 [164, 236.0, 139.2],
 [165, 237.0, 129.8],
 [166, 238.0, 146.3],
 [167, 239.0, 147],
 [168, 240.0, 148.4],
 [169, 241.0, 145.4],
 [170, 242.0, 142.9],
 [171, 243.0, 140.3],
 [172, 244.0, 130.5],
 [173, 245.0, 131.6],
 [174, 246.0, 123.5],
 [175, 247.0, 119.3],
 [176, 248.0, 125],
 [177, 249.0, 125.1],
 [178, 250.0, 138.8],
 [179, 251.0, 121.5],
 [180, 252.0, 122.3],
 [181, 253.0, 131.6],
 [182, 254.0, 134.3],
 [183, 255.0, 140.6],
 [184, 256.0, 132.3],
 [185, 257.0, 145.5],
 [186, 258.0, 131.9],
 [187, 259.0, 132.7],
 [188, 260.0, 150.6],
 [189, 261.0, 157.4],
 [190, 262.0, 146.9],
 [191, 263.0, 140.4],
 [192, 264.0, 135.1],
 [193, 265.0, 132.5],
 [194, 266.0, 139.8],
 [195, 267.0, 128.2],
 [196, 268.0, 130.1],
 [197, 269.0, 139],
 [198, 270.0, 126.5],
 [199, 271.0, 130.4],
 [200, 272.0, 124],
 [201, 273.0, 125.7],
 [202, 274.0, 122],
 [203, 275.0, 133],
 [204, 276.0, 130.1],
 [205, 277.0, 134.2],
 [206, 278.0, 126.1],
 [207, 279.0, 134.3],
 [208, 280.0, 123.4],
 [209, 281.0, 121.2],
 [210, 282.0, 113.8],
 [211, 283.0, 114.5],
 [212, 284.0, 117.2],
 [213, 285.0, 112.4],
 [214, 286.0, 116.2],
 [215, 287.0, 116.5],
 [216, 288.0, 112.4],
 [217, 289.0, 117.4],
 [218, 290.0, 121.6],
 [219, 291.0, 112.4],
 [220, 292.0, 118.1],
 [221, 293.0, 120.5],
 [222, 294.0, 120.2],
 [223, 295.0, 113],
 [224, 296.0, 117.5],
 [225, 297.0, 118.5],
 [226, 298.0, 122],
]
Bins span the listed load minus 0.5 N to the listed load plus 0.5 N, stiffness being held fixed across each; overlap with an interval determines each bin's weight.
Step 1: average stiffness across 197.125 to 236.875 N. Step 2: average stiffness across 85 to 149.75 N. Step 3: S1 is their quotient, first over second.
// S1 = 1.36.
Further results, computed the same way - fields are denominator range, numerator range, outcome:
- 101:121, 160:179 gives 1.41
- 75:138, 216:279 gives 1.52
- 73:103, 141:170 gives 1.46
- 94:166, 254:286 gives 1.29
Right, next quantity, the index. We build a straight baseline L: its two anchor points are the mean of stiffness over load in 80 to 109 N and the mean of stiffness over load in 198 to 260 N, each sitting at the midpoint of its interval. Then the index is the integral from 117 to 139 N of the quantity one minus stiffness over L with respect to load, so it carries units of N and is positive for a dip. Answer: -1.1 N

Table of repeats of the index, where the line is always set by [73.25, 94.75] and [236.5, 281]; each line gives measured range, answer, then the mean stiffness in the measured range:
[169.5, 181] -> -2.7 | 132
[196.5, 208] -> -1.6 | 132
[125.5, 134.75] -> -0.6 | 97.9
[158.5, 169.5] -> -1.9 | 121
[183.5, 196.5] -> -4.5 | 151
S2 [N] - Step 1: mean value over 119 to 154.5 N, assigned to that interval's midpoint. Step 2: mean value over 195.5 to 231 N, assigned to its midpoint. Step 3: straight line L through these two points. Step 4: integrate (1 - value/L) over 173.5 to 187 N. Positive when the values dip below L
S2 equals -2.04 N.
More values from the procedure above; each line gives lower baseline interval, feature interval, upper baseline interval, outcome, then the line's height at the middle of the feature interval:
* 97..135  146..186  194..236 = -4.56 N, 112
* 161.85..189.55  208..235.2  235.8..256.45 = 1.20 N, 134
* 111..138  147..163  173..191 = 0.64 N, 120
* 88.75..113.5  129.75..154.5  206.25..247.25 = -2.55 N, 101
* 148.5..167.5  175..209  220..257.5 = -4.28 N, 124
